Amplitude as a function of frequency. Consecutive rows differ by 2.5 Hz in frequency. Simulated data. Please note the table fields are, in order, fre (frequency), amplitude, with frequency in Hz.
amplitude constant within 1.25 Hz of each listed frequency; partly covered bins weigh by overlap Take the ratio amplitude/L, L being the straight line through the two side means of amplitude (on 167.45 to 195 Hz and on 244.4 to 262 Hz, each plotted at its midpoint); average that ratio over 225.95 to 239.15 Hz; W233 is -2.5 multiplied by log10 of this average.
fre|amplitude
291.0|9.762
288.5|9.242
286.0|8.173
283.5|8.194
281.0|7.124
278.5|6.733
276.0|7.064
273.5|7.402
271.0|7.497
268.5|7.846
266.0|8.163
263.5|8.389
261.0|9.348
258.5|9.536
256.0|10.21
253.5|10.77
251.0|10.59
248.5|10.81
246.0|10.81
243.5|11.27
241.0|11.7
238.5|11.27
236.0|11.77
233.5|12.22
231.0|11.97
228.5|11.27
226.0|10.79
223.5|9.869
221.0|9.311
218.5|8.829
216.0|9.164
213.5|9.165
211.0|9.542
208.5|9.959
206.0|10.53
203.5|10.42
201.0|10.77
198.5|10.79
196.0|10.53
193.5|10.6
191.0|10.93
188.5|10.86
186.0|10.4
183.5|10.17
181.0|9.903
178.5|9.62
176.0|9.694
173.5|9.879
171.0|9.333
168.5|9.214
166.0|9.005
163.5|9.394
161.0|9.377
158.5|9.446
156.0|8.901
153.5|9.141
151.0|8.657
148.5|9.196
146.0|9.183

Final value -0.14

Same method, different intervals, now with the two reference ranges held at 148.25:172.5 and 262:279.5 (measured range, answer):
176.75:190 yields -0.153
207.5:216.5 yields -0.124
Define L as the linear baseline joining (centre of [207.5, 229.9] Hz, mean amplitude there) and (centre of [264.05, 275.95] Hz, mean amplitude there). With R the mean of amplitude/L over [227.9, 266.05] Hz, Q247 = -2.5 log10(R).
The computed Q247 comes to -0.23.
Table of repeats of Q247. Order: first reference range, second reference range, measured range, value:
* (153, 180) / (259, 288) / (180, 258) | -0.218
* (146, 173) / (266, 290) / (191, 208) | -0.215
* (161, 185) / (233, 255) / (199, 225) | 0.071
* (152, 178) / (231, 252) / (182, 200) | -0.061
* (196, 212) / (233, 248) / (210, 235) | 0.071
